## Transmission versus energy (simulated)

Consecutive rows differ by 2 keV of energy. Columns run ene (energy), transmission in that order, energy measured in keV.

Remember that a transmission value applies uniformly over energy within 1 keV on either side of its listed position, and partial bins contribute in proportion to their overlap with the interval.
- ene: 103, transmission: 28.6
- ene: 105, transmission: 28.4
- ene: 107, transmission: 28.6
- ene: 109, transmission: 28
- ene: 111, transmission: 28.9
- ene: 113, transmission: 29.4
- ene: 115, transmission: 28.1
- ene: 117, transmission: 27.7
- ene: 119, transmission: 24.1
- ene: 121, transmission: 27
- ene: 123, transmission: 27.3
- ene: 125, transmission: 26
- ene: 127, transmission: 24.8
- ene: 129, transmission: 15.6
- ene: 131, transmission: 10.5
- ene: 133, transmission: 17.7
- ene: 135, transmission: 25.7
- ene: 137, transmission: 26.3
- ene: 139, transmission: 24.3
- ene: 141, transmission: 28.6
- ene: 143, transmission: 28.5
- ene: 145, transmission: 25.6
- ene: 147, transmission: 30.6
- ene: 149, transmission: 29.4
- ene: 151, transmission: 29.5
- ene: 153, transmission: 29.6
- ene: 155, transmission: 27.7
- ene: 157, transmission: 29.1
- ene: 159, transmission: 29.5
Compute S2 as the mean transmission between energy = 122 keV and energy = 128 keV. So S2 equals 26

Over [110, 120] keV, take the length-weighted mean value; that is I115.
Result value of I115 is 27.6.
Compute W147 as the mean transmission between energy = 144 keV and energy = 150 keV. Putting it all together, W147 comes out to 28.5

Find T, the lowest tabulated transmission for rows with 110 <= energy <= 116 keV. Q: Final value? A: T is 28.1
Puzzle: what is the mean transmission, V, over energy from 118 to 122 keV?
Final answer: 25.6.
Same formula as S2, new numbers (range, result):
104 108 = 28.5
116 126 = 26.4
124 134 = 18.9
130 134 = 14.1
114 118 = 27.9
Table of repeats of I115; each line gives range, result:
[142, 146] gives 27.1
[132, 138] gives 23.2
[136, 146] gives 26.7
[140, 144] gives 28.6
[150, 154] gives 29.6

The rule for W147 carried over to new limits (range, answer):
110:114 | 29.1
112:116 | 28.8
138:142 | 26.5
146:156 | 29.4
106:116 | 28.6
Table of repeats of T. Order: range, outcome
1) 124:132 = 10.5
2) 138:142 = 24.3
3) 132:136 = 17.7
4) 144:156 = 25.6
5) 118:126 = 24.1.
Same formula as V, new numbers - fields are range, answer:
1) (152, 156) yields 28.6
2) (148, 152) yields 29.4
